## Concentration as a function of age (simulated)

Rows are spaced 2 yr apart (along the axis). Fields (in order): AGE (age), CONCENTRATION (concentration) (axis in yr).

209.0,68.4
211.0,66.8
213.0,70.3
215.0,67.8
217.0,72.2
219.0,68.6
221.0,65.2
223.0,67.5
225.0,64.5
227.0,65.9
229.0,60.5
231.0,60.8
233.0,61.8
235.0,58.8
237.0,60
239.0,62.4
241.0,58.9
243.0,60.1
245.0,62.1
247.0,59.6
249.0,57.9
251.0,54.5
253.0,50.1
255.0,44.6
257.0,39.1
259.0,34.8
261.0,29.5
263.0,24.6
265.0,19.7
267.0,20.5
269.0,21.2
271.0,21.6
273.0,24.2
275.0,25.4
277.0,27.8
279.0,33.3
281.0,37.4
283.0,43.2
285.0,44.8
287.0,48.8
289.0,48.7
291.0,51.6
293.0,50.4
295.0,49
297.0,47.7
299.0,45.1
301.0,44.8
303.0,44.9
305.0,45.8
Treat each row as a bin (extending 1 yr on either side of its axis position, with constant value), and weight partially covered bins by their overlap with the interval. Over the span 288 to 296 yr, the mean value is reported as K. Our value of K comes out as 49.9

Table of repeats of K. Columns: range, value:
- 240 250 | 59.7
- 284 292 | 48.5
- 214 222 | 68.5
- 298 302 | 45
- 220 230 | 64.7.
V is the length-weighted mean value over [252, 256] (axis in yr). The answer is 47.4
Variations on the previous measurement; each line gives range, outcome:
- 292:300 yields 48.1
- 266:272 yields 21.1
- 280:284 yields 40.3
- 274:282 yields 31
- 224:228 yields 65.2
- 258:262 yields 32.1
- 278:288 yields 41.5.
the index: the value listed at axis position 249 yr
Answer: 57.9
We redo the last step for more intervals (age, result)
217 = 72.2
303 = 44.9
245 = 62.1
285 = 44.8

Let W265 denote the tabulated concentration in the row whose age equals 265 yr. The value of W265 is 19.7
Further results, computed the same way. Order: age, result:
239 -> 62.4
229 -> 60.5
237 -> 60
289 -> 48.7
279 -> 33.3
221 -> 65.2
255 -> 44.6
